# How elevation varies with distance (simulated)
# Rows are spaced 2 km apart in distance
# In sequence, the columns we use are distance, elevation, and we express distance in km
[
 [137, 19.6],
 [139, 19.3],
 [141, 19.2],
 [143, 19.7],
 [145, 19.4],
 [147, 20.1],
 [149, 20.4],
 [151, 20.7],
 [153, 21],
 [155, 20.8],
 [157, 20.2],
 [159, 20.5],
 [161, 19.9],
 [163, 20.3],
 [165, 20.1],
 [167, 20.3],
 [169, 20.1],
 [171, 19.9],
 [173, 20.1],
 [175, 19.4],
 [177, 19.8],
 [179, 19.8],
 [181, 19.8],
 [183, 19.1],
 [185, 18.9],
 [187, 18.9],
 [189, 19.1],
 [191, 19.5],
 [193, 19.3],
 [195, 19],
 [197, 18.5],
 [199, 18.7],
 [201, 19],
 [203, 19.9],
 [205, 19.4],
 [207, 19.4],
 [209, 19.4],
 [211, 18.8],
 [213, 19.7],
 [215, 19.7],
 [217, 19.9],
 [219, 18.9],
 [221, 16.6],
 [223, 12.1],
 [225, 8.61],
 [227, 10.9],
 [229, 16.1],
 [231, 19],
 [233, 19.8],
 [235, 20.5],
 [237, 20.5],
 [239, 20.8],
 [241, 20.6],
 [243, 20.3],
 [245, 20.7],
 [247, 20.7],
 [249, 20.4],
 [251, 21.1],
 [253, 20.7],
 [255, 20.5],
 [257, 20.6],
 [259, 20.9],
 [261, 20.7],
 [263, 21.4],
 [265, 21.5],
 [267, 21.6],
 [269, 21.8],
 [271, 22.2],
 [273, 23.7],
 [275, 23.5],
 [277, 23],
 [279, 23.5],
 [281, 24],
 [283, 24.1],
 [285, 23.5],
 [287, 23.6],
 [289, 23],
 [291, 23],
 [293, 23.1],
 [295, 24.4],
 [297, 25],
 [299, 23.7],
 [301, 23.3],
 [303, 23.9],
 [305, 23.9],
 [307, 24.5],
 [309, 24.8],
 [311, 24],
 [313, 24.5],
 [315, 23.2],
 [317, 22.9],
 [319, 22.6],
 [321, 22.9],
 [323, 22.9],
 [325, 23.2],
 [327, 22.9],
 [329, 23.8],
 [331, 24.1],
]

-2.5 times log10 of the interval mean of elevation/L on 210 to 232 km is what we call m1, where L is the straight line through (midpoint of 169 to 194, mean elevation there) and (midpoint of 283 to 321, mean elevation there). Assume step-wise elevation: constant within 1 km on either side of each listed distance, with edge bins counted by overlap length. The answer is 0.26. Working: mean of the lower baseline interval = 19.5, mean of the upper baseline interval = 23.7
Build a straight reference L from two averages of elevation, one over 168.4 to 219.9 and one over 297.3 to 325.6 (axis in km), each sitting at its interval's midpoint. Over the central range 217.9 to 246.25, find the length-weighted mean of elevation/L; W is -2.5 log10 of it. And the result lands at 0.18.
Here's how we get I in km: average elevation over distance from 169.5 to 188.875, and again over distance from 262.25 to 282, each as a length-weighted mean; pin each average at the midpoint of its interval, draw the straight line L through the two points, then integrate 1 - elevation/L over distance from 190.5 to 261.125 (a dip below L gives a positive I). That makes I 7.32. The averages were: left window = 19.5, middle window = 18.9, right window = 22.6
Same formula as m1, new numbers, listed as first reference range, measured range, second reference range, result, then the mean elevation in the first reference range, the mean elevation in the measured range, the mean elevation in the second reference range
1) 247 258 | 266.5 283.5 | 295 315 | -0.04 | 20.7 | 23.1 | 24.1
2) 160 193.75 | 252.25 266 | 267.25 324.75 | 0.07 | 19.7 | 20.9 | 23.5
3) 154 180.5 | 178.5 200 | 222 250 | 0.02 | 20.1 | 19.1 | 17.9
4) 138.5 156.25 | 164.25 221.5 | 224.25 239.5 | -0.05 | 20.1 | 19.4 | 17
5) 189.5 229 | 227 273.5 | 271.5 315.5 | 0.01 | 17.7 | 20.5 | 23.8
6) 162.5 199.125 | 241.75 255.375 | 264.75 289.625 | 0.07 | 19.5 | 20.6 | 23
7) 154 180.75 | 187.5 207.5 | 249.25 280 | 0.08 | 20.1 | 19.2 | 21.7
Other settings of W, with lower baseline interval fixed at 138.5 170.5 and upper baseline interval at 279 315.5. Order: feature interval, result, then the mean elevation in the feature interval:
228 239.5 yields 0.15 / 19.4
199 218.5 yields 0.11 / 19.4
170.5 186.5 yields 0.06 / 19.6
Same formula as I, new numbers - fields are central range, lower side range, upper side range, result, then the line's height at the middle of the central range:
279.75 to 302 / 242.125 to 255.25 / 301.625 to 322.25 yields -1.0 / 22.7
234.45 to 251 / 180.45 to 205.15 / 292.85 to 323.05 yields 0.4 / 21.1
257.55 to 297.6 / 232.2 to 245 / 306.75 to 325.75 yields -1.5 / 22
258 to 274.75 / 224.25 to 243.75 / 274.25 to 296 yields -0.3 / 21.4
